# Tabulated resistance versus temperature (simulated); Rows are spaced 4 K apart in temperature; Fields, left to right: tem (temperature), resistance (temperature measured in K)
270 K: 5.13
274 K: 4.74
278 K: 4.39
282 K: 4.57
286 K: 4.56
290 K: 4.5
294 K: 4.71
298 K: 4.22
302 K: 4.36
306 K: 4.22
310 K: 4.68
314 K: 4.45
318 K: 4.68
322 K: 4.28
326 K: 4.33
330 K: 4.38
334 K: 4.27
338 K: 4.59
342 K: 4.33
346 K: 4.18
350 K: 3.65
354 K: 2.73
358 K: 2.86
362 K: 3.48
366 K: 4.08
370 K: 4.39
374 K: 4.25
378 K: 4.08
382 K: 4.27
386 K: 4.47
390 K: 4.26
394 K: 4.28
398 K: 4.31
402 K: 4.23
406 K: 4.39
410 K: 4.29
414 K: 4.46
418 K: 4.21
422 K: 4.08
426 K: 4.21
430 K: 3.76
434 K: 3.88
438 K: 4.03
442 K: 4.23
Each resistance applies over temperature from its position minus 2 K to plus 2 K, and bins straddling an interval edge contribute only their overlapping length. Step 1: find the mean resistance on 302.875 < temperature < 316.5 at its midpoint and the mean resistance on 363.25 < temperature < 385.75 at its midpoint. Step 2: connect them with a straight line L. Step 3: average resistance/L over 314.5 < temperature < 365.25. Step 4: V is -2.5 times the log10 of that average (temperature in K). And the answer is 0.09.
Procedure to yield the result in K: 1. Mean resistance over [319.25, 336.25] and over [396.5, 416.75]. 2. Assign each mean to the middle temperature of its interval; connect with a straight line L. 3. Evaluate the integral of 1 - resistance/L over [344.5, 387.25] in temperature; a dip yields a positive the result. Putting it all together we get 4.8 K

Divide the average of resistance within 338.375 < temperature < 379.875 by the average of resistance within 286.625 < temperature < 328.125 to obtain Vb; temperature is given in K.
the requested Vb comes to 0.86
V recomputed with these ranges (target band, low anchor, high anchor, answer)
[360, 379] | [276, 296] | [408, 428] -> 0.078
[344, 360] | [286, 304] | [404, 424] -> 0.289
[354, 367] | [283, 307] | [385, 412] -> 0.298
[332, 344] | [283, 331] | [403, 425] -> 0.001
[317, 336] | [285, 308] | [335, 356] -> -0.067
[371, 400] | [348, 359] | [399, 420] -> -0.133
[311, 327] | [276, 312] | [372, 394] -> -0.011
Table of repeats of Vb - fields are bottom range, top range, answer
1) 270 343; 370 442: 0.94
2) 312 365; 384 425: 1.07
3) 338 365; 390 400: 1.18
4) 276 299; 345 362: 0.74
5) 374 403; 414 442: 0.95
